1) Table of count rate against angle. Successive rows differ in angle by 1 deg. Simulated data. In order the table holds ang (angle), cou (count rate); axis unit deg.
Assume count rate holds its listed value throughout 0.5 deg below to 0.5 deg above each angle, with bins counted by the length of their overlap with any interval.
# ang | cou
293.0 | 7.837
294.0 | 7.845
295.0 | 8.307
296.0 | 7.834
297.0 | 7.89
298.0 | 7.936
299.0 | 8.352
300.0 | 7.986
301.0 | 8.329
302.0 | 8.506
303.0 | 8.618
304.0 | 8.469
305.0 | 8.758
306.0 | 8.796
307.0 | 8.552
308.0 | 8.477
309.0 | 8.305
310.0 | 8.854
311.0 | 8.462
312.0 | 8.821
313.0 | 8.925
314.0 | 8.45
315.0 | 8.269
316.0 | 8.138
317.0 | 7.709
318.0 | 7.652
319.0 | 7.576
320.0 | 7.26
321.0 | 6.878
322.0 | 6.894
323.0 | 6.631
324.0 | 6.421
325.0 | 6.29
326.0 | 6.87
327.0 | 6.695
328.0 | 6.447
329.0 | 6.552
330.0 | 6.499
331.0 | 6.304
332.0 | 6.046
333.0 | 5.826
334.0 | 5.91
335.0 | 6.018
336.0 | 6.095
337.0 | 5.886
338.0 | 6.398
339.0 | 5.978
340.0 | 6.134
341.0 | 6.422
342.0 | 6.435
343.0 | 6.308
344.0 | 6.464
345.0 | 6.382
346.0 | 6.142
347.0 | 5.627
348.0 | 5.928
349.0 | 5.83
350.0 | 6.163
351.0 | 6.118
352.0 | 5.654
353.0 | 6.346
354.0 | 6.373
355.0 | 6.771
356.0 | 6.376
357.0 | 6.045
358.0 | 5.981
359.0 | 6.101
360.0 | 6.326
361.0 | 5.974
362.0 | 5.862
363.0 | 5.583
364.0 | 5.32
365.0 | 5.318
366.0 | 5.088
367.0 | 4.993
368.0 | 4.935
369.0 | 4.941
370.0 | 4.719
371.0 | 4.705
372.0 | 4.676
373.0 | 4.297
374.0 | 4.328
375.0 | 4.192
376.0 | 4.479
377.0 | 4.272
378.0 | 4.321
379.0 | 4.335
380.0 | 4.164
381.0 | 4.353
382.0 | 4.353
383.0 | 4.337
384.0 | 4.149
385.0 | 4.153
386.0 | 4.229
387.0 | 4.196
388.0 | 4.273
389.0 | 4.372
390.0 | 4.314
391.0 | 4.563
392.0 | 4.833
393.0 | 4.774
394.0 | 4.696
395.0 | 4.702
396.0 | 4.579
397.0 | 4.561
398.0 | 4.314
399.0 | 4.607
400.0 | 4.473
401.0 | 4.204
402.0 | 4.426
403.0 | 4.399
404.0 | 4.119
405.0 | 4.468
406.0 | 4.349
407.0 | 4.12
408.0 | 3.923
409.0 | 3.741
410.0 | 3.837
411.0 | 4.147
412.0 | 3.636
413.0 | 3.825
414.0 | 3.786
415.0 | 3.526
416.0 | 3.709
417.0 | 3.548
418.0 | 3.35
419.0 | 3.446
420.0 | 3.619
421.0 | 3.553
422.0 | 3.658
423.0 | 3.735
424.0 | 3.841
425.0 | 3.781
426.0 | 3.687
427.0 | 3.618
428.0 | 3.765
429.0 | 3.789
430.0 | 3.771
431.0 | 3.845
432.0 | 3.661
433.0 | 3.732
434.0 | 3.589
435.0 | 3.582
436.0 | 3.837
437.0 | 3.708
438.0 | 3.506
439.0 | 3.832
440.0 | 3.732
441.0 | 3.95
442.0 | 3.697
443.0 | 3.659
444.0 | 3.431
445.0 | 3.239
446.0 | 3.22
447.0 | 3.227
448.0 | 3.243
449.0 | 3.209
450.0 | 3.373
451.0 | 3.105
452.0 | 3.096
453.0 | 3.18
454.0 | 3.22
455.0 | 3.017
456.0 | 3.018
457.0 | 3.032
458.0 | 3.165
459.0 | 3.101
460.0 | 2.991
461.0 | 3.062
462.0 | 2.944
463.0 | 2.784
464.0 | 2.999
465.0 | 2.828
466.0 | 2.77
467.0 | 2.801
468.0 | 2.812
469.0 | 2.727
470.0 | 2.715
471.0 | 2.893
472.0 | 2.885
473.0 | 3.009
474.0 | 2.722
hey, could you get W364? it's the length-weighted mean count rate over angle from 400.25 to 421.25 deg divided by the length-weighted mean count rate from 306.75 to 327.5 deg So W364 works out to 0.51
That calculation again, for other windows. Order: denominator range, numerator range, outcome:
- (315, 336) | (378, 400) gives 0.65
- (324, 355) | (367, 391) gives 0.71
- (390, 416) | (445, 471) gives 0.71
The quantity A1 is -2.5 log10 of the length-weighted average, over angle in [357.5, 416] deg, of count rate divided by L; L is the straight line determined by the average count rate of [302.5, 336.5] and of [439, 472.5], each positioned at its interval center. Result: 0.17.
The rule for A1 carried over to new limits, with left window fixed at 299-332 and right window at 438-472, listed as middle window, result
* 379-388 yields 0.28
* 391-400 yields 0.11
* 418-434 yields 0.11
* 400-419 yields 0.18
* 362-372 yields 0.19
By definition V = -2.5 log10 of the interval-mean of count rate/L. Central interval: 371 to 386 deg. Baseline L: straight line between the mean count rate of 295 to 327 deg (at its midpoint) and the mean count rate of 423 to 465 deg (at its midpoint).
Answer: 0.290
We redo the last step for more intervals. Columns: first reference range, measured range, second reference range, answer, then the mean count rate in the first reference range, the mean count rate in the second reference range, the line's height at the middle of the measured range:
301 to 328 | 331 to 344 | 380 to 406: 0.119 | 7.88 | 4.41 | 6.86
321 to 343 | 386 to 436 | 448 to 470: 0.063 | 6.33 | 3.01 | 4.27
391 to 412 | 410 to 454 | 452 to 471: 0.012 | 4.35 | 2.96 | 3.64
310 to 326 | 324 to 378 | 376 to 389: 0.019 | 7.64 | 4.27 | 5.92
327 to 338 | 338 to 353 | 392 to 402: -0.048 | 6.19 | 4.55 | 5.86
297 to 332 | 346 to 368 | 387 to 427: 0.033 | 7.73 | 4.09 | 6.06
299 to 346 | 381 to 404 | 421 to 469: 0.139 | 7.25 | 3.37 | 5.04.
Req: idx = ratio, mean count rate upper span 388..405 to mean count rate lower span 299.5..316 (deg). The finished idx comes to 0.5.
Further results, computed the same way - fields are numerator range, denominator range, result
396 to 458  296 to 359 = 0.53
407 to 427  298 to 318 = 0.44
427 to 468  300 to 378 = 0.51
